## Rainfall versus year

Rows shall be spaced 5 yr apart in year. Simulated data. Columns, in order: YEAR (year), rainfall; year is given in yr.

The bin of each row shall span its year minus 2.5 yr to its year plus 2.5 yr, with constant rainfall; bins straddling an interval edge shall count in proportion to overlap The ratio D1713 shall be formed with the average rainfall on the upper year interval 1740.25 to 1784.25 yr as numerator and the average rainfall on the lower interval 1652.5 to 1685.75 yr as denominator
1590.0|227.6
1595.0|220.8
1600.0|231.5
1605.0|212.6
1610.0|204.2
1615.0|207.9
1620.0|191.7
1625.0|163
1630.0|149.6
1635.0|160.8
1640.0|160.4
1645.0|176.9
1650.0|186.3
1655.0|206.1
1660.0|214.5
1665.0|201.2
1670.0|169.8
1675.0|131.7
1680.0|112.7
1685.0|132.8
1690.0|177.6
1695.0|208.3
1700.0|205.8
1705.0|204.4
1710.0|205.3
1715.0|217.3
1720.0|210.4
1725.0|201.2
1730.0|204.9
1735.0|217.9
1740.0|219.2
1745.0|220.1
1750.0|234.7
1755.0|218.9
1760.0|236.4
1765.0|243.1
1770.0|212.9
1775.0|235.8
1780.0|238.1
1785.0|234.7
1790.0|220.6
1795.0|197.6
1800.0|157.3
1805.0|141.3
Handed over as 1.36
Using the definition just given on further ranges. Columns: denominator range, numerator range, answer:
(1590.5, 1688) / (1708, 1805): 1.18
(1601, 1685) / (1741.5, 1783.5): 1.29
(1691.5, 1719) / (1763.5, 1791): 1.11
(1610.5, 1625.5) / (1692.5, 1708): 1.07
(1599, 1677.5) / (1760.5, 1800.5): 1.20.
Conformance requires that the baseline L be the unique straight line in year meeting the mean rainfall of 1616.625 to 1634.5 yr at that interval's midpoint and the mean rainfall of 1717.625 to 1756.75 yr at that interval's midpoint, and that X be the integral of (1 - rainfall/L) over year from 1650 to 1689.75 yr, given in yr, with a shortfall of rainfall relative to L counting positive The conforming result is 3.8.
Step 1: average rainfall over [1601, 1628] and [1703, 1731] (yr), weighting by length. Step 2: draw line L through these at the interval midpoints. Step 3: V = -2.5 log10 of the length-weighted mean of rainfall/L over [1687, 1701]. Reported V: 0.06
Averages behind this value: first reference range 197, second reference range 207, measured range 194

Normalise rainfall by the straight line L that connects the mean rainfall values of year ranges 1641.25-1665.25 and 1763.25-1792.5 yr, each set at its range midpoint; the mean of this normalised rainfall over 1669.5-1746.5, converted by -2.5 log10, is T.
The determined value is 0.114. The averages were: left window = 195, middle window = 190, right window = 231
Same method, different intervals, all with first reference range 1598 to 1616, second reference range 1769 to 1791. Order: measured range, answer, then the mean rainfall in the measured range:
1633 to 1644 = 0.31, 163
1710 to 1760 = 0.05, 217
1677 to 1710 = 0.26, 175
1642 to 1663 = 0.12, 195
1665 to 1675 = 0.29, 168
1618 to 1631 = 0.26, 169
